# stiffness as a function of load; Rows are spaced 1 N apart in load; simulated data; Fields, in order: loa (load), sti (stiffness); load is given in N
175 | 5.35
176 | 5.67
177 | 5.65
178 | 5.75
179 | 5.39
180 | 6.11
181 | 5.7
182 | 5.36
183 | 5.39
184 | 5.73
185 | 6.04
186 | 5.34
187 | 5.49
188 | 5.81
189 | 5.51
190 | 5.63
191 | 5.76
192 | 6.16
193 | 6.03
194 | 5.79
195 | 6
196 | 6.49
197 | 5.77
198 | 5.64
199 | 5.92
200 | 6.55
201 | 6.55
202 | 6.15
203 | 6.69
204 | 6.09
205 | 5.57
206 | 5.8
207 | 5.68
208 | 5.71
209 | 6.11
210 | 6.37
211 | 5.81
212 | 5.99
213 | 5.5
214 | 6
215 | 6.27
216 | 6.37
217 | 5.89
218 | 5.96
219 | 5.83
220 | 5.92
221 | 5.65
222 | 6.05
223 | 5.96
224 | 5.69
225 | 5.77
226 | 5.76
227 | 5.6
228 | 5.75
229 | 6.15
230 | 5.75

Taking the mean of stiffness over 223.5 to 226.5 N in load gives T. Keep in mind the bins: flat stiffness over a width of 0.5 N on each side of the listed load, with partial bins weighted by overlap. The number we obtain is 5.74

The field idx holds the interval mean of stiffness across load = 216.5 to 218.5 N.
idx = 5.92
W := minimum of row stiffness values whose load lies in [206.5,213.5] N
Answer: 5.5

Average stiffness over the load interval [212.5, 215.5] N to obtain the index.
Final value 5.92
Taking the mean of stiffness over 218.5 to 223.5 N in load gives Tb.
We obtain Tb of 5.88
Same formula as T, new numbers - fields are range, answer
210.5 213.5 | 5.77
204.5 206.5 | 5.69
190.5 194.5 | 5.94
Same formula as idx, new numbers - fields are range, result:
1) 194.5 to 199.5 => 5.96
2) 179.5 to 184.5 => 5.66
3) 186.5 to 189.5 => 5.6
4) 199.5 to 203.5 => 6.49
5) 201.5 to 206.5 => 6.06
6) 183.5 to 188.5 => 5.68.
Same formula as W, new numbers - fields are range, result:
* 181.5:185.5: 5.36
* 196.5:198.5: 5.64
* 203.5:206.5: 5.57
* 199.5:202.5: 6.15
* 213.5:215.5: 6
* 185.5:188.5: 5.34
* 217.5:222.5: 5.65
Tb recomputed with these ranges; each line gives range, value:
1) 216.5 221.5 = 5.85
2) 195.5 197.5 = 6.13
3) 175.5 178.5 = 5.69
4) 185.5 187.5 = 5.42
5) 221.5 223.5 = 6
